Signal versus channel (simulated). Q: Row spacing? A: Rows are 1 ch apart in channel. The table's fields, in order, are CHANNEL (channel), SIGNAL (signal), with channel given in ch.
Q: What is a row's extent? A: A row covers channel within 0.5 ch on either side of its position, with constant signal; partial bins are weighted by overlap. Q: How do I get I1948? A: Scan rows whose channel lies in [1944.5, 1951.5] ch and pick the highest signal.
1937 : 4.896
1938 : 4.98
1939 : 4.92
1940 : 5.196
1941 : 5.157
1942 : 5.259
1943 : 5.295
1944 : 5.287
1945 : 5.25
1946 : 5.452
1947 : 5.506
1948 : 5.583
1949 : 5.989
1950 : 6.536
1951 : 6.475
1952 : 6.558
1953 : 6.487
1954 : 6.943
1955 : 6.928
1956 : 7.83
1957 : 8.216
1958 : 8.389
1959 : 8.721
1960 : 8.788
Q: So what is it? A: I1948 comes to 6.536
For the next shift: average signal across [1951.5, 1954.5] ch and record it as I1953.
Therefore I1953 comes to 6.66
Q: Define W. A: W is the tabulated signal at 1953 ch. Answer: 6.487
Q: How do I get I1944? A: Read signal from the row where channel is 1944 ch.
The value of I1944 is 5.287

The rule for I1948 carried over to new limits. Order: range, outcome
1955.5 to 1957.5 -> 8.216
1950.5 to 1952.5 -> 6.558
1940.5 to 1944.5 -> 5.295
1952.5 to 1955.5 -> 6.943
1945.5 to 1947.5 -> 5.506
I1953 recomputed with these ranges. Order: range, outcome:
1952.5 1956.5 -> 7.05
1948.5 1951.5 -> 6.33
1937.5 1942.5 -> 5.1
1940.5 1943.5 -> 5.24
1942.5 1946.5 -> 5.32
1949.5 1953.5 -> 6.51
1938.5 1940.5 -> 5.06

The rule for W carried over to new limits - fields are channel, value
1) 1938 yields 4.98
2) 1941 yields 5.157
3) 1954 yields 6.943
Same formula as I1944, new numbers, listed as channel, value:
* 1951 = 6.475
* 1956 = 7.83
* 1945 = 5.25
